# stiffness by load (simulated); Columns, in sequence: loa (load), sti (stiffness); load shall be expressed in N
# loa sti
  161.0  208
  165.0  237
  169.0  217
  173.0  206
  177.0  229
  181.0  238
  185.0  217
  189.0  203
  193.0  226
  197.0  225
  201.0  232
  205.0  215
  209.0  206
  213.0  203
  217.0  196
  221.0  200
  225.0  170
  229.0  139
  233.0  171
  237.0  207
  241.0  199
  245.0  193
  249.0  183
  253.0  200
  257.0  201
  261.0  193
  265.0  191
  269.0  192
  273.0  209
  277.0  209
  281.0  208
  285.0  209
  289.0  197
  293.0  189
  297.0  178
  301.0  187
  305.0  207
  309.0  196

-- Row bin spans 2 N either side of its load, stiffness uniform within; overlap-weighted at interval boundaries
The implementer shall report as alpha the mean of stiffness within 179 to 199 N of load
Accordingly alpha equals 222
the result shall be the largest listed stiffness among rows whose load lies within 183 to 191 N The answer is 217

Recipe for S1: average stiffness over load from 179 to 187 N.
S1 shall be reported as 228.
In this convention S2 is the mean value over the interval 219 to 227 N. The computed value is 185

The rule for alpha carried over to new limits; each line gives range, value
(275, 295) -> 202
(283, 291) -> 203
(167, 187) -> 221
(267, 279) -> 203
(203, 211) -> 210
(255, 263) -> 197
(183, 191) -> 210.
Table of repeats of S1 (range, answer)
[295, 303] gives 182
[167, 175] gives 212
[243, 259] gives 194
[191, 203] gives 228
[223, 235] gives 160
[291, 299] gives 184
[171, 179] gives 218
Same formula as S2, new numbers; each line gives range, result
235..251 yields 196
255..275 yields 197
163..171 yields 227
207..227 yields 195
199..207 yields 224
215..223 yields 198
